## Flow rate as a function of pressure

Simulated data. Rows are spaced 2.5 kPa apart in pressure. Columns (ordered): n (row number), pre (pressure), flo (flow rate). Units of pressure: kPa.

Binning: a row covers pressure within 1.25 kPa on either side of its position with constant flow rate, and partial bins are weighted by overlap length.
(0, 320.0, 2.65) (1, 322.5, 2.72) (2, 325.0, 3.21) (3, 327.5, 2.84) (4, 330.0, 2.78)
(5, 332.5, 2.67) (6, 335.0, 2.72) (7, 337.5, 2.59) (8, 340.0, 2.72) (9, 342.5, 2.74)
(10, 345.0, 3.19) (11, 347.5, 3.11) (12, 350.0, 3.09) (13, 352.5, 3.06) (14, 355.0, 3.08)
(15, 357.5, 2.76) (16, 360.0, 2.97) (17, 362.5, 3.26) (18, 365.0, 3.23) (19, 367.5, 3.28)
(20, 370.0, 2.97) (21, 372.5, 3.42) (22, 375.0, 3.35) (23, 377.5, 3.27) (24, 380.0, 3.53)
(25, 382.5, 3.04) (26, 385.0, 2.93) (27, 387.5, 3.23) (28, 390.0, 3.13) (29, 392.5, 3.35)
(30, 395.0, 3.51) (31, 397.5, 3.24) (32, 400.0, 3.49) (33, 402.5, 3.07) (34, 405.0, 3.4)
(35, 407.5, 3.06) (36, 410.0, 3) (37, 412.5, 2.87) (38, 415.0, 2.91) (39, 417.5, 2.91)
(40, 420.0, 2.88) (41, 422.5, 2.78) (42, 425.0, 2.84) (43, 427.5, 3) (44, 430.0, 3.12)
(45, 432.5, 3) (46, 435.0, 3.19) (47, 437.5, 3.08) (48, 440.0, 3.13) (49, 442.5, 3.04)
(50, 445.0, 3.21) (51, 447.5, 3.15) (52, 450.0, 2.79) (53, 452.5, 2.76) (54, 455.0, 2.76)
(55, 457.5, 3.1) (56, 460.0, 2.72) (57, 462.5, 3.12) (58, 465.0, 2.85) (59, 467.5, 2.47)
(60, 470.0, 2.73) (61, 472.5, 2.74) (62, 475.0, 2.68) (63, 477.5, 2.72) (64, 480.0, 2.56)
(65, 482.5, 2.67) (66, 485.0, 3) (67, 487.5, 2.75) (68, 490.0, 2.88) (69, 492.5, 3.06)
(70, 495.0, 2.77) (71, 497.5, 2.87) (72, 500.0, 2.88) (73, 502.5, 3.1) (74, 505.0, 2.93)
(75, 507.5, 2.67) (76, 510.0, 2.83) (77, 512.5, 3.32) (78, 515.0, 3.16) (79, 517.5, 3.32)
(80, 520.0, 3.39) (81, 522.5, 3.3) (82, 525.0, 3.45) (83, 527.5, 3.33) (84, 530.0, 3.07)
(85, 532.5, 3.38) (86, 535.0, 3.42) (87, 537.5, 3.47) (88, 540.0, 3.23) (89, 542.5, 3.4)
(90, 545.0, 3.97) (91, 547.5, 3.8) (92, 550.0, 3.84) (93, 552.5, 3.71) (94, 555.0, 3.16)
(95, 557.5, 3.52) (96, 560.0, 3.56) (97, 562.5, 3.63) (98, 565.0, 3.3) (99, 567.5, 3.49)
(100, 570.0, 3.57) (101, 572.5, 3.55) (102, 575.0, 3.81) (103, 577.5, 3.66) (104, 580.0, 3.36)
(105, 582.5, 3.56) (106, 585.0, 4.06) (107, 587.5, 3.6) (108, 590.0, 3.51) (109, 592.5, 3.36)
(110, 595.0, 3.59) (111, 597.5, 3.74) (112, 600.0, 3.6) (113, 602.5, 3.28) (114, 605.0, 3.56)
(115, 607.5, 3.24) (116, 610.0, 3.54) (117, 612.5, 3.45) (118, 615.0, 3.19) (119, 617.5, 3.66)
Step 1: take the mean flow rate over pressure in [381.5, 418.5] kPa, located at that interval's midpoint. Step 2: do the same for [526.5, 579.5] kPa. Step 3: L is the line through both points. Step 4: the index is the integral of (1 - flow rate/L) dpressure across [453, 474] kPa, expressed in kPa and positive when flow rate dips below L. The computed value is 3.1 kPa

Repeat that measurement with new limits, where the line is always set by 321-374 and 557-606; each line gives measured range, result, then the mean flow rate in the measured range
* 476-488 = 2.1 kPa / 2.74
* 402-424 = 1.1 kPa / 2.98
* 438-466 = 2.3 kPa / 2.97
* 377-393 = -0.7 kPa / 3.2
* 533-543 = 0.2 kPa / 3.38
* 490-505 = 1.9 kPa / 2.93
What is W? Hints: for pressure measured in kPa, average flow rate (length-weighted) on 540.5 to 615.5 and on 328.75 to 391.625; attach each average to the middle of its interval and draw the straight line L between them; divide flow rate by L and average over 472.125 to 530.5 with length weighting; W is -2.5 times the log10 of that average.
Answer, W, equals 0.14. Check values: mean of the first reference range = 3.05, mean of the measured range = 2.98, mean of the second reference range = 3.55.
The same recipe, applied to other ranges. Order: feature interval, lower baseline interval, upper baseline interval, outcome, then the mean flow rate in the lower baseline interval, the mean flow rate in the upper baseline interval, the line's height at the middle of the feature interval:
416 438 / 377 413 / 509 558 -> 0.10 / 3.21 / 3.4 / 3.26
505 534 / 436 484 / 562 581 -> 0.01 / 2.86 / 3.55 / 3.23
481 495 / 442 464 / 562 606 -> 0.10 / 2.96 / 3.57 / 3.12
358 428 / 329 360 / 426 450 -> -0.05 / 2.88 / 3.08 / 2.99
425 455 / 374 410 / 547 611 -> 0.10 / 3.25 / 3.56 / 3.33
